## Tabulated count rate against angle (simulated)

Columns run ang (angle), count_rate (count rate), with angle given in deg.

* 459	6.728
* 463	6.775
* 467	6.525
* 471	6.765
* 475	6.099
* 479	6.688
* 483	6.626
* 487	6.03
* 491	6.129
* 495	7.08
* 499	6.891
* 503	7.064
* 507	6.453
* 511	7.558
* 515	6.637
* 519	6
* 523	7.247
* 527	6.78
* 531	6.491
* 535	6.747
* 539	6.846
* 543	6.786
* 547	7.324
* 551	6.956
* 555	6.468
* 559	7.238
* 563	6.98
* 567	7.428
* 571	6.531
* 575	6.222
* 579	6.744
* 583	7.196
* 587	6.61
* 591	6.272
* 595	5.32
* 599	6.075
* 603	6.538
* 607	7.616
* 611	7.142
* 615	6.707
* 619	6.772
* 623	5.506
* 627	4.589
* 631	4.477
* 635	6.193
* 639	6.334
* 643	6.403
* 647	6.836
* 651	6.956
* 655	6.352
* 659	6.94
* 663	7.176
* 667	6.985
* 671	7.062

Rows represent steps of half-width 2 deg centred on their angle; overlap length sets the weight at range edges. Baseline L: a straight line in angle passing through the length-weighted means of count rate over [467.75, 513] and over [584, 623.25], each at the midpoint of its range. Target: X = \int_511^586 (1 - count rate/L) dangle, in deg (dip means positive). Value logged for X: -2.7 deg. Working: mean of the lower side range 6.67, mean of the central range 6.83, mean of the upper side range 6.52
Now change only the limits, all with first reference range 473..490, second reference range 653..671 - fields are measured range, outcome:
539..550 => -0.8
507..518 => -0.8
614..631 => 2.7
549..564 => -0.8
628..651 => 2.6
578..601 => 1.1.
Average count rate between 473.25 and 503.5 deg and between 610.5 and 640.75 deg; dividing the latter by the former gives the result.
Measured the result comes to 0.90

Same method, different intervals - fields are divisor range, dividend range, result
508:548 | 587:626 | 0.94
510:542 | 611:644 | 0.88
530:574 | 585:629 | 0.91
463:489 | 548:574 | 1.07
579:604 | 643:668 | 1.07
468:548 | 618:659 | 0.91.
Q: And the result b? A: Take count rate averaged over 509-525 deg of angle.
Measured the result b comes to 6.86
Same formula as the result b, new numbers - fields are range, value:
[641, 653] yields 6.73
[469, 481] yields 6.52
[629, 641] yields 5.67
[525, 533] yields 6.64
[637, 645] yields 6.37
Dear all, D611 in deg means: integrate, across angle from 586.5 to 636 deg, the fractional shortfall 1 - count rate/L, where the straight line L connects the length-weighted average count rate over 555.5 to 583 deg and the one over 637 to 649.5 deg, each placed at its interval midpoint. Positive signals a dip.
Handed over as 4.1 deg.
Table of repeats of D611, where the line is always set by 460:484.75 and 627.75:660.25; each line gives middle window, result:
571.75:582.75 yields -0.4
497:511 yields -0.8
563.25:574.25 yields -0.9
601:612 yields -1.4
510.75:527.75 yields -0.8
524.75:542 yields -0.7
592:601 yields 0.8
